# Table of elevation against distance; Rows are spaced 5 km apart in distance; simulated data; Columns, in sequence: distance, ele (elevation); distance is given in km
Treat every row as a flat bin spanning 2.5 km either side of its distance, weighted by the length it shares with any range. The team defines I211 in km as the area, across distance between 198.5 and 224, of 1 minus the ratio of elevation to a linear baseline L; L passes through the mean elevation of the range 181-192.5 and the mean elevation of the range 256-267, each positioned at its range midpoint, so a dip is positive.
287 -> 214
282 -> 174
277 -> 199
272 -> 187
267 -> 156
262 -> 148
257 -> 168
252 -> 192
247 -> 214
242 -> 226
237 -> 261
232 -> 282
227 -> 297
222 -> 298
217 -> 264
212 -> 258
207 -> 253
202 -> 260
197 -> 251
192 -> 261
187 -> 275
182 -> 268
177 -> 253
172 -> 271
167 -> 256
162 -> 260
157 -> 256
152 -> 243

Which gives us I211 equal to -3.8 km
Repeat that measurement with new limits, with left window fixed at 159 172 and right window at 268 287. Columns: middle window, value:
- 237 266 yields 1.62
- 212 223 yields -2.27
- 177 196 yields -1.38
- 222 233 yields -3.60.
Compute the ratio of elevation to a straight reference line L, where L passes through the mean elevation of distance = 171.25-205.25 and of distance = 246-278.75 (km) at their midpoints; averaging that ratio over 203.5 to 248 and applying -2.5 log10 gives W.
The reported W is -0.20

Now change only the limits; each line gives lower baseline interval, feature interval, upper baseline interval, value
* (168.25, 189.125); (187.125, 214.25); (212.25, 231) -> 0.066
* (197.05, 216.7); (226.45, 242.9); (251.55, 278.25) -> -0.224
